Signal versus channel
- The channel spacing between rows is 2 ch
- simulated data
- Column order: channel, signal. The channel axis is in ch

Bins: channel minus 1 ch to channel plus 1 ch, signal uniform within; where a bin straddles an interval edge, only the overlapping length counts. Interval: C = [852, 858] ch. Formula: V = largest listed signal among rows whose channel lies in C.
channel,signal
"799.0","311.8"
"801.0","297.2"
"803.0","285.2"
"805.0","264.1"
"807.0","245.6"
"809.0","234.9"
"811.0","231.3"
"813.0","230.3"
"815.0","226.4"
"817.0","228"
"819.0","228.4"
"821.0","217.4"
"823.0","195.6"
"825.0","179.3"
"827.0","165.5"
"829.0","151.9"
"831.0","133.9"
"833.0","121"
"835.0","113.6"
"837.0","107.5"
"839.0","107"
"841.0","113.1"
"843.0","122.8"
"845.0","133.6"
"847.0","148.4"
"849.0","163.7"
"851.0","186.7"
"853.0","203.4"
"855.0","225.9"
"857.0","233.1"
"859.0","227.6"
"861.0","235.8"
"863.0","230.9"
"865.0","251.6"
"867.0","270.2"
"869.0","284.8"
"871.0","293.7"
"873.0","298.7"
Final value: 233.1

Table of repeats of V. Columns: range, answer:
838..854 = 203.4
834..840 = 113.6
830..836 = 133.9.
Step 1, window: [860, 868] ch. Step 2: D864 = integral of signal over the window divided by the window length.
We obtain 247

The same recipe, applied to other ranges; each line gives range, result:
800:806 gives 282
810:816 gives 229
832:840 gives 112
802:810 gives 257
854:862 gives 231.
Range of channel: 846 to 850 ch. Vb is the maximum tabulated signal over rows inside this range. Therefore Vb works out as 163.7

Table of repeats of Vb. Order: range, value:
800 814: 297.2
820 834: 217.4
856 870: 284.8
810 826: 231.3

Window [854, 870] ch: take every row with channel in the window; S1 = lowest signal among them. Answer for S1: 225.9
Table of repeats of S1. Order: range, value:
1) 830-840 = 107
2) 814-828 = 165.5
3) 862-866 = 230.9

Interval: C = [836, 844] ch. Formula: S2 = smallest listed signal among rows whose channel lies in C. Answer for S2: 107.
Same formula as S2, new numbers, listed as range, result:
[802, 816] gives 226.4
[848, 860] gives 163.7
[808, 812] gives 231.3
